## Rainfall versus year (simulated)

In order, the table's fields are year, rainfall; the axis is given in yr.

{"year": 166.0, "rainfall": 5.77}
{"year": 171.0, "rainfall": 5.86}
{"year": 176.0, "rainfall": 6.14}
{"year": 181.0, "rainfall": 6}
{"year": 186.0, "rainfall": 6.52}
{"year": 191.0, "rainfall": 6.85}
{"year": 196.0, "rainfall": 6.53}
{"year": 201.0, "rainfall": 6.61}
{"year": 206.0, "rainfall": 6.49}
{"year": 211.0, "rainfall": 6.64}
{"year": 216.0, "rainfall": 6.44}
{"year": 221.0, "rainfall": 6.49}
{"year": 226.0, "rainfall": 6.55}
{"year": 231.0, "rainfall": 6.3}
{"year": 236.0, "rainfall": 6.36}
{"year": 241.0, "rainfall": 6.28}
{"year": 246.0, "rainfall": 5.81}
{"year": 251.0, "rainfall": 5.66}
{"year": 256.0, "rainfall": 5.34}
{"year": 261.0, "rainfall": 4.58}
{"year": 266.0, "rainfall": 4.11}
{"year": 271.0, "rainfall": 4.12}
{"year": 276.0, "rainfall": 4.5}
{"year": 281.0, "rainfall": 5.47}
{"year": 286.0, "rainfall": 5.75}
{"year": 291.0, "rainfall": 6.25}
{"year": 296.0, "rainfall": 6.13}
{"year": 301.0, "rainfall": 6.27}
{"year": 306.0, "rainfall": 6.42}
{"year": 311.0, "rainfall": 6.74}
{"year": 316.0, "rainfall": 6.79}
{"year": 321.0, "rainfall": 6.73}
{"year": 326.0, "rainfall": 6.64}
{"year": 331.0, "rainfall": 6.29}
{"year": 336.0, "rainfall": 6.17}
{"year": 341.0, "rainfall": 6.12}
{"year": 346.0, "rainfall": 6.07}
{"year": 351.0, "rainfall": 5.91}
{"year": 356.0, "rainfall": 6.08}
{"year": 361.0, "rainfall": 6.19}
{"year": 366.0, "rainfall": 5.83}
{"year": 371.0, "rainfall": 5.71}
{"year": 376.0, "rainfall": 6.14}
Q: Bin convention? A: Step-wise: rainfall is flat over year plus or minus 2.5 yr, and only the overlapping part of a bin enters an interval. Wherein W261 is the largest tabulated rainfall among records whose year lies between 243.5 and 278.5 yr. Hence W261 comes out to 5.81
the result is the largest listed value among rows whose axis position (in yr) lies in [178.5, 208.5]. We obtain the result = 6.85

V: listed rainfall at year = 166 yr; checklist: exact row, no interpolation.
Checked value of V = 5.77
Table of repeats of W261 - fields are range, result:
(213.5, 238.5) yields 6.55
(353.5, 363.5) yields 6.19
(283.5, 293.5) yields 6.25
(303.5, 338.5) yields 6.79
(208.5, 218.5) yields 6.64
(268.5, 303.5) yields 6.27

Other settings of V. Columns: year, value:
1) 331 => 6.29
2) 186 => 6.52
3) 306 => 6.42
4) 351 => 5.91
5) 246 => 5.81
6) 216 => 6.44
